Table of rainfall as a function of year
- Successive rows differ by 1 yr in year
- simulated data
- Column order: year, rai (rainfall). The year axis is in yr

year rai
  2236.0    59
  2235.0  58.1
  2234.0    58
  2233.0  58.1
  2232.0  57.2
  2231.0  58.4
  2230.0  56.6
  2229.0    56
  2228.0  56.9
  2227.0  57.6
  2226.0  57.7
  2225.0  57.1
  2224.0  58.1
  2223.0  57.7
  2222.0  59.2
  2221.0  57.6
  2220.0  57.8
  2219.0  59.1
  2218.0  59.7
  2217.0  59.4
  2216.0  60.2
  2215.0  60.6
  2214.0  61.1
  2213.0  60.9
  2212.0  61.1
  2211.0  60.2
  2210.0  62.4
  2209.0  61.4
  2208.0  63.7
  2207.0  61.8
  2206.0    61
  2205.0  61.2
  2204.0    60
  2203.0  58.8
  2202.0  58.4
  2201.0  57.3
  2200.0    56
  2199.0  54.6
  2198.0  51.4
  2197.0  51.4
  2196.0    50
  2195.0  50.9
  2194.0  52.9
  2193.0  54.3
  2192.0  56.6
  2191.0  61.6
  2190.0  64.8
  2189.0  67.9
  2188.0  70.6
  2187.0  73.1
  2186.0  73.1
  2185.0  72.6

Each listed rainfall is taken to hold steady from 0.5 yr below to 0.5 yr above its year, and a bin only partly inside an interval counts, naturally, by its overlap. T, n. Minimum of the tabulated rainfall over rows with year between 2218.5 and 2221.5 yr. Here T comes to 57.6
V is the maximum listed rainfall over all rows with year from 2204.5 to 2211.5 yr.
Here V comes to 63.7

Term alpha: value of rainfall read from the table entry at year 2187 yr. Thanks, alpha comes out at 73.1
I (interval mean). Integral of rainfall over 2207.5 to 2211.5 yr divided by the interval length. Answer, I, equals 61.9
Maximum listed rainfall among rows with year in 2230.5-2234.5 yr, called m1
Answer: 58.4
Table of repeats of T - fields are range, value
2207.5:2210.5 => 61.4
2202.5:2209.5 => 58.8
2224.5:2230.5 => 56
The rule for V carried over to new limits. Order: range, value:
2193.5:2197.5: 52.9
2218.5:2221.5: 59.1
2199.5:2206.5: 61.2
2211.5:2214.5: 61.1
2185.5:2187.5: 73.1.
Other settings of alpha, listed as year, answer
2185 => 72.6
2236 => 59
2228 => 56.9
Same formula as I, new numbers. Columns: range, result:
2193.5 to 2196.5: 51.3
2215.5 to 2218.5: 59.8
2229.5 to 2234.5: 57.7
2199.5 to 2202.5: 57.2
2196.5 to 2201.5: 54.1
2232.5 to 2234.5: 58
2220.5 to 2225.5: 57.9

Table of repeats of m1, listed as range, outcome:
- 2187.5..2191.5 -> 70.6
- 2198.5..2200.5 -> 56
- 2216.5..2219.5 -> 59.7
